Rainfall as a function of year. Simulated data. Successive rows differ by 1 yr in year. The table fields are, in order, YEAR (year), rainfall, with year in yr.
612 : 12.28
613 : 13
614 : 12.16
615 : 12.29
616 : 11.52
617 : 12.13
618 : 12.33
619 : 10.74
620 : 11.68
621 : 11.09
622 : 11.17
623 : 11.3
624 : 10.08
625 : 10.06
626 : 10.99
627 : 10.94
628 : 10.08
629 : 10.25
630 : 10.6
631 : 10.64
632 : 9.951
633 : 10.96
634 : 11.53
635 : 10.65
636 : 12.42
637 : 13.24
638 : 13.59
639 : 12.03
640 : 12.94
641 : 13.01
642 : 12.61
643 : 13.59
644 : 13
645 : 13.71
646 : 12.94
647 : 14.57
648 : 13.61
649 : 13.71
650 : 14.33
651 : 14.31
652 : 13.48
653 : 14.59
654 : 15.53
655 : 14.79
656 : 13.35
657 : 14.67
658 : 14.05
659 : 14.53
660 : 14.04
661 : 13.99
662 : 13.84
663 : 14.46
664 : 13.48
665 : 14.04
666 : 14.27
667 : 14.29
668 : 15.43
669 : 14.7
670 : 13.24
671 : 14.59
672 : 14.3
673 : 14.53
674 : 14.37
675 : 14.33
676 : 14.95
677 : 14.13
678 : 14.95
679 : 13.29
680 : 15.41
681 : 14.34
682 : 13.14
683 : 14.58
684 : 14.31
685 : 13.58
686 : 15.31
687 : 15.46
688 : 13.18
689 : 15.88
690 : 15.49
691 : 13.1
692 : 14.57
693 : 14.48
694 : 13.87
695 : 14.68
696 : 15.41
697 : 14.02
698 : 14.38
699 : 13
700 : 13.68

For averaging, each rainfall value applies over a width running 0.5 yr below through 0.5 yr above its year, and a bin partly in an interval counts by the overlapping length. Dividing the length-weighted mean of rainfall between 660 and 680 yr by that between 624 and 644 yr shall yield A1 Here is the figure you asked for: 1.23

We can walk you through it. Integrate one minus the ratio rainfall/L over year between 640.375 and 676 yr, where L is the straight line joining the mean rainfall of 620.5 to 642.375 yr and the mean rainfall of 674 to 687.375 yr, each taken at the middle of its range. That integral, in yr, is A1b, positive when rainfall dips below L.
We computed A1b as -2.9 yr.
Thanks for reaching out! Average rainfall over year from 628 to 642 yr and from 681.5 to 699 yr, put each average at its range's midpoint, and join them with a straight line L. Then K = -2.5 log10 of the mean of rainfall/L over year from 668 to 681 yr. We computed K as -0.06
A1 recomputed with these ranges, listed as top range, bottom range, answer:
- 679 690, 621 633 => 1.37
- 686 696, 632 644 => 1.18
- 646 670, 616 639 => 1.27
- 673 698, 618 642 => 1.27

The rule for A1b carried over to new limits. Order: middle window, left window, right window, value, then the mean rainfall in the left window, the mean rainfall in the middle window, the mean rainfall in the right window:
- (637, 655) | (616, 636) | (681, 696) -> -2.3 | 11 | 13.6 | 14.4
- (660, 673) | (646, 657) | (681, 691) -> 0.1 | 14.2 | 14.2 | 14.5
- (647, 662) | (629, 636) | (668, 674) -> -1.6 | 10.8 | 14.2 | 14.4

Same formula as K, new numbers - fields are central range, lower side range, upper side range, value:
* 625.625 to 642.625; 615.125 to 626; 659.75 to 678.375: 0.050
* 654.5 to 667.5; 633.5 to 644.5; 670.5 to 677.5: -0.029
